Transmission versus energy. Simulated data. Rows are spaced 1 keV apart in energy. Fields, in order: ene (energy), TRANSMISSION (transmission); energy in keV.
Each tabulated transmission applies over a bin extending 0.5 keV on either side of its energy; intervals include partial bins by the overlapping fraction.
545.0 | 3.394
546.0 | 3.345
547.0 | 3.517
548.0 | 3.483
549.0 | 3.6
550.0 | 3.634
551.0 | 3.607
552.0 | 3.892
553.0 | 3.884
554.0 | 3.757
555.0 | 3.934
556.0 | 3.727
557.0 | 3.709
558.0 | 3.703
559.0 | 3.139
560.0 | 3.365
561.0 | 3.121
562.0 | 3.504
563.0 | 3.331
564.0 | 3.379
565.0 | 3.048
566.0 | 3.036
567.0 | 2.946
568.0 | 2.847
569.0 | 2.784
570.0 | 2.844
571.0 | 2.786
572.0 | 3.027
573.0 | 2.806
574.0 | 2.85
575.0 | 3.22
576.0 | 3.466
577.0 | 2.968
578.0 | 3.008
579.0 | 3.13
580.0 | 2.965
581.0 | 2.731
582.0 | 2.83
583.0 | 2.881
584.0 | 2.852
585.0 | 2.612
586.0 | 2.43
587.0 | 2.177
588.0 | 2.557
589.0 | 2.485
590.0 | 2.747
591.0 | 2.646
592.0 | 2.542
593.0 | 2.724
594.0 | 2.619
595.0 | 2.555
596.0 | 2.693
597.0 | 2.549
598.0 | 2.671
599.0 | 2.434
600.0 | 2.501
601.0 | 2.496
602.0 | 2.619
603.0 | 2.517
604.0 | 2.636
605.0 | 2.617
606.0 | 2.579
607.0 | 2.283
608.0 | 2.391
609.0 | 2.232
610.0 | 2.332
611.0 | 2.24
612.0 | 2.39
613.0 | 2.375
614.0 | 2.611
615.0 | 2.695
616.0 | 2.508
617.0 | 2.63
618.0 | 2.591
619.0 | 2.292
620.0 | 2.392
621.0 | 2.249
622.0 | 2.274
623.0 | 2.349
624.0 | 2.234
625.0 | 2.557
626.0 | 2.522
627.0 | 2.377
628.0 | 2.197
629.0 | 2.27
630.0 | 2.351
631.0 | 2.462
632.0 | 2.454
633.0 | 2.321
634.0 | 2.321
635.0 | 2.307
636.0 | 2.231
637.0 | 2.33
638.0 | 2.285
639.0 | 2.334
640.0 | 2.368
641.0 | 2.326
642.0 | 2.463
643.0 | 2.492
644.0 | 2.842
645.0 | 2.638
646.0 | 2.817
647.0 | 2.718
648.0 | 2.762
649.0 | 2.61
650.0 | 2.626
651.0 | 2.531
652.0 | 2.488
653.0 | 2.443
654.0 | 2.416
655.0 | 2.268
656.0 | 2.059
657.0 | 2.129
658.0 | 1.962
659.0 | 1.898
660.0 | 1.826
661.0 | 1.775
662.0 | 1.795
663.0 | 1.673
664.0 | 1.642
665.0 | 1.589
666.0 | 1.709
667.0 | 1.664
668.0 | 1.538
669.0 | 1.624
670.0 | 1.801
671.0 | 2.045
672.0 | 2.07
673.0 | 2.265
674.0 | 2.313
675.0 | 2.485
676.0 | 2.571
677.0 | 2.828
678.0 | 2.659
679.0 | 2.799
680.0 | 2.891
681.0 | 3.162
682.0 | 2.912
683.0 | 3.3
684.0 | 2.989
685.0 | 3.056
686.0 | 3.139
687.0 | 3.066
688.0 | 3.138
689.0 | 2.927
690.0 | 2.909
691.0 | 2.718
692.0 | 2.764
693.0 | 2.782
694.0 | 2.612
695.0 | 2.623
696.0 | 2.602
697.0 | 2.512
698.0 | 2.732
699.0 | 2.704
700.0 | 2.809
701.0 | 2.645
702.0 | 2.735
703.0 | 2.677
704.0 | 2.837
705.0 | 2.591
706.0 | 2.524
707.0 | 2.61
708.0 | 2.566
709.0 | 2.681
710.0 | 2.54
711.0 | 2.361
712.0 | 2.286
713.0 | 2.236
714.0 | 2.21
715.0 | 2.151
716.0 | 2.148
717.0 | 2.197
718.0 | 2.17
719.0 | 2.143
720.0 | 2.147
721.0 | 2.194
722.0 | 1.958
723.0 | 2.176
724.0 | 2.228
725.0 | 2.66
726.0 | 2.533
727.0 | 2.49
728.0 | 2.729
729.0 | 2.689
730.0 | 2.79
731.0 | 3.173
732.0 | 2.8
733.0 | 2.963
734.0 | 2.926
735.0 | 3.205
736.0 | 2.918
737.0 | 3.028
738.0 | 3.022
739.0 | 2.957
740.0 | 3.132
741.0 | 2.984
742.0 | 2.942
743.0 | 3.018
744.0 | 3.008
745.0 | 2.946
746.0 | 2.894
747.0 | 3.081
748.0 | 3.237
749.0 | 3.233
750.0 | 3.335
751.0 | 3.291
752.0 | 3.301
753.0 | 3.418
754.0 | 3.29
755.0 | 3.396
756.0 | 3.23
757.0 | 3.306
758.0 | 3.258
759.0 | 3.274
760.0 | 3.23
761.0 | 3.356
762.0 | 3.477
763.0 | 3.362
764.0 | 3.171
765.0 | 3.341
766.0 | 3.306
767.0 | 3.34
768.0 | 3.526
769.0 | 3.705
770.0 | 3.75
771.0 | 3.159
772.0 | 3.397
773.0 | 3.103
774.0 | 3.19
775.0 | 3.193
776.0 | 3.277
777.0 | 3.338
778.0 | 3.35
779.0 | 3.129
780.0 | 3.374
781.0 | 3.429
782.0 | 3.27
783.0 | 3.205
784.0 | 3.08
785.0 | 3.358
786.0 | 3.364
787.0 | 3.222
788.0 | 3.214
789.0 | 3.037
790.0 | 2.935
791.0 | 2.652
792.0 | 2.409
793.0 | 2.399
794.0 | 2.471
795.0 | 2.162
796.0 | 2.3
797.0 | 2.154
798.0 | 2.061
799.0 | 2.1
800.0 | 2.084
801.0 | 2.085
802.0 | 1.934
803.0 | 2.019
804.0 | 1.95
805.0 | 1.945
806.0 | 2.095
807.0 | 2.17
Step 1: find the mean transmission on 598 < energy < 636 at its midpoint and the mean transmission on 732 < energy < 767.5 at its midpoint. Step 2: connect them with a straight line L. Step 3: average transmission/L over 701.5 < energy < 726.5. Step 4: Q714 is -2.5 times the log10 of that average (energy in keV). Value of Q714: 0.24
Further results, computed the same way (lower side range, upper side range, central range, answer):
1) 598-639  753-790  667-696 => 0.064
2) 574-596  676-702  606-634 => 0.168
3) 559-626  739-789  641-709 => 0.194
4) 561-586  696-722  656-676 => 0.345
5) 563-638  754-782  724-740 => 0.118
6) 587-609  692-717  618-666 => 0.111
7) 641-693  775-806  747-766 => -0.246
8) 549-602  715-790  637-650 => 0.183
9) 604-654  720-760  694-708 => 0.044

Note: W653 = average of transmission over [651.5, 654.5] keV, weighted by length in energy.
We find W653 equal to 2.45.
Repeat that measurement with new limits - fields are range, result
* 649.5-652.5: 2.55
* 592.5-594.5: 2.67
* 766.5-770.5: 3.58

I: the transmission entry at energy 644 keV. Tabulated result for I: 2.842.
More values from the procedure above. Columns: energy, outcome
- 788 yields 3.214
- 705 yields 2.591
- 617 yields 2.63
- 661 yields 1.775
